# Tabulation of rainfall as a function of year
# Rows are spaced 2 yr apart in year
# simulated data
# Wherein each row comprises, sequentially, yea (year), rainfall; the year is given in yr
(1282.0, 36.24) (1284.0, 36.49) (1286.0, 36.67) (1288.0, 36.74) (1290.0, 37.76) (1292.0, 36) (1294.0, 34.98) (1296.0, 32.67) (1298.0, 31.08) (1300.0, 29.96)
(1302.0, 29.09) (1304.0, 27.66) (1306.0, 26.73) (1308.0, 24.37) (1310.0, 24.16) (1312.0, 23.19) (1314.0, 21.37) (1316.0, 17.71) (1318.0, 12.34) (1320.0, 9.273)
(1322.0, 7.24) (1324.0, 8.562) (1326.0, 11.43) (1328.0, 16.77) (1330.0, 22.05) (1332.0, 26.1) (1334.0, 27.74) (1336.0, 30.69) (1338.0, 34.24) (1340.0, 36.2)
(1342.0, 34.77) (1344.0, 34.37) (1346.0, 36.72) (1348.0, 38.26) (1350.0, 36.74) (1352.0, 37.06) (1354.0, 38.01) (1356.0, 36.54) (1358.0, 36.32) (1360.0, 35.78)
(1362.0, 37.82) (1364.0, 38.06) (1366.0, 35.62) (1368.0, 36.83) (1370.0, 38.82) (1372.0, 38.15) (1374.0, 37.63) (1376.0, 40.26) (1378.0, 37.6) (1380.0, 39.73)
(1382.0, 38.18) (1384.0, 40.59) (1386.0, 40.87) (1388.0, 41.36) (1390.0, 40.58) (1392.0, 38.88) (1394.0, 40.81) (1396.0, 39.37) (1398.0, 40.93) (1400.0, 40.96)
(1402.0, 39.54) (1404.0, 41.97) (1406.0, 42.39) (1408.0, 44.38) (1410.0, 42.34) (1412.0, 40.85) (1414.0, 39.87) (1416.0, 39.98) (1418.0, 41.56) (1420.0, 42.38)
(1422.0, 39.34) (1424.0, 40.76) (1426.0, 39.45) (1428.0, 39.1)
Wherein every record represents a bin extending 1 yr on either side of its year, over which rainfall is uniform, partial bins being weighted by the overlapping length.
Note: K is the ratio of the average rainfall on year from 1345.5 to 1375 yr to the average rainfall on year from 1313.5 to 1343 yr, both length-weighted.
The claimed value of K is 1.77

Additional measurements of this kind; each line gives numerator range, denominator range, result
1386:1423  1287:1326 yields 1.68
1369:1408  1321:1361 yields 1.37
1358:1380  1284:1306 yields 1.14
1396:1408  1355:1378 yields 1.10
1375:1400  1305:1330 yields 2.33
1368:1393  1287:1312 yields 1.28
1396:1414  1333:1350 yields 1.21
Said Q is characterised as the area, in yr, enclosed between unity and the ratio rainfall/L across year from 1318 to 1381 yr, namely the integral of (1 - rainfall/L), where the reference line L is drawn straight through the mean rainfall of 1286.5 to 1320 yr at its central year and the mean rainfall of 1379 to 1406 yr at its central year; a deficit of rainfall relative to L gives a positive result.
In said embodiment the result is 6.4 yr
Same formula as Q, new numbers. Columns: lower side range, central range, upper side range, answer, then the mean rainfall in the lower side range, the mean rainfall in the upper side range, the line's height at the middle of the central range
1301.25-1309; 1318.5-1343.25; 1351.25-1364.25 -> 8.0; 26.9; 37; 31.9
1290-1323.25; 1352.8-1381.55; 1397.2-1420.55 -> -2.6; 24.5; 41.4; 34.5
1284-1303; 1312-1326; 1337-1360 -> 8.6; 34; 36.3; 35.1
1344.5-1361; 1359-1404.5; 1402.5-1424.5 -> -0.1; 36.9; 41.4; 39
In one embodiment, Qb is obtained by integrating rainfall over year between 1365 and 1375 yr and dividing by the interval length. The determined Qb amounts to 37.4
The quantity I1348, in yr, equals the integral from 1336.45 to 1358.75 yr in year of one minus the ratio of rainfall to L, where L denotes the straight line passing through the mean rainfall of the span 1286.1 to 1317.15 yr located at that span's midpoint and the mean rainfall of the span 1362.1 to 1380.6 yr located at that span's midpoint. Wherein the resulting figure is -0.8 yr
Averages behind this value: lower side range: 29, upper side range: 38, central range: 36.2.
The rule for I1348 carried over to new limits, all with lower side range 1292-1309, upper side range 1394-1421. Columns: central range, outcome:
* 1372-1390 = -0.5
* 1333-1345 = 0.4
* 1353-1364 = -0.3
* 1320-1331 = 6.7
